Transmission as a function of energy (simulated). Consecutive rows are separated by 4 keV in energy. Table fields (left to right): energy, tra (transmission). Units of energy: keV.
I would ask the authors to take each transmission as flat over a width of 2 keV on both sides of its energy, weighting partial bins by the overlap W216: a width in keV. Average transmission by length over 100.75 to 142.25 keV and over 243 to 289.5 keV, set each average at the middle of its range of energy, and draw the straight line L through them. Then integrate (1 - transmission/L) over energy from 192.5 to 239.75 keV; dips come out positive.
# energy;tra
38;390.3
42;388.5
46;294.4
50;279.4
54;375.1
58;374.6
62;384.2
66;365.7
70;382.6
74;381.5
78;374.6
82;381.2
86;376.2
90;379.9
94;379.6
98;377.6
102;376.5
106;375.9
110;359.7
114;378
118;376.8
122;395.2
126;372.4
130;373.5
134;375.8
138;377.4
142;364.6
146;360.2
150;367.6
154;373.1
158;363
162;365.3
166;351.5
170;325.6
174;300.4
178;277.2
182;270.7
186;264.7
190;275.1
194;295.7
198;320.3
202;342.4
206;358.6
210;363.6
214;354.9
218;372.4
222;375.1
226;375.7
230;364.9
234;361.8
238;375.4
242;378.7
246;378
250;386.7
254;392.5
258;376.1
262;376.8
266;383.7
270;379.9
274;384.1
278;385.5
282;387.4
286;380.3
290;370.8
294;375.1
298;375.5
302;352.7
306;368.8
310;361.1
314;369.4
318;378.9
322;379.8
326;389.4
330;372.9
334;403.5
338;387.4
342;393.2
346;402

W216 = 3.0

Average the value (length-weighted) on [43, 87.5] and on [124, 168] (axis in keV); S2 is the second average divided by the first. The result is 1.0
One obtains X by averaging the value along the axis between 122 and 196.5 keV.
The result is 338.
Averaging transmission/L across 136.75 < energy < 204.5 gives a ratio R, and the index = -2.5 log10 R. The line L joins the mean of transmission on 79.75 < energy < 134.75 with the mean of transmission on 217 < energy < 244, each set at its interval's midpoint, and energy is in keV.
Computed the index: 0.14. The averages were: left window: 377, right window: 372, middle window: 329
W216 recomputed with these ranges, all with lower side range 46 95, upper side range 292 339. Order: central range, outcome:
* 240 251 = -0.2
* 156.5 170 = 0.6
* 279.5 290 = -0.2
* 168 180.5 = 2.4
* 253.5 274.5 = -0.4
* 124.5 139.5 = -0.2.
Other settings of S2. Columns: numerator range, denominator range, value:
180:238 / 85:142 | 0.89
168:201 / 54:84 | 0.78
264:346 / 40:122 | 1.03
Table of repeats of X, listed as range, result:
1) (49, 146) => 373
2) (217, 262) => 376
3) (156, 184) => 322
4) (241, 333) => 378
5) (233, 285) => 381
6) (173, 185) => 280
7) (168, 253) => 340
